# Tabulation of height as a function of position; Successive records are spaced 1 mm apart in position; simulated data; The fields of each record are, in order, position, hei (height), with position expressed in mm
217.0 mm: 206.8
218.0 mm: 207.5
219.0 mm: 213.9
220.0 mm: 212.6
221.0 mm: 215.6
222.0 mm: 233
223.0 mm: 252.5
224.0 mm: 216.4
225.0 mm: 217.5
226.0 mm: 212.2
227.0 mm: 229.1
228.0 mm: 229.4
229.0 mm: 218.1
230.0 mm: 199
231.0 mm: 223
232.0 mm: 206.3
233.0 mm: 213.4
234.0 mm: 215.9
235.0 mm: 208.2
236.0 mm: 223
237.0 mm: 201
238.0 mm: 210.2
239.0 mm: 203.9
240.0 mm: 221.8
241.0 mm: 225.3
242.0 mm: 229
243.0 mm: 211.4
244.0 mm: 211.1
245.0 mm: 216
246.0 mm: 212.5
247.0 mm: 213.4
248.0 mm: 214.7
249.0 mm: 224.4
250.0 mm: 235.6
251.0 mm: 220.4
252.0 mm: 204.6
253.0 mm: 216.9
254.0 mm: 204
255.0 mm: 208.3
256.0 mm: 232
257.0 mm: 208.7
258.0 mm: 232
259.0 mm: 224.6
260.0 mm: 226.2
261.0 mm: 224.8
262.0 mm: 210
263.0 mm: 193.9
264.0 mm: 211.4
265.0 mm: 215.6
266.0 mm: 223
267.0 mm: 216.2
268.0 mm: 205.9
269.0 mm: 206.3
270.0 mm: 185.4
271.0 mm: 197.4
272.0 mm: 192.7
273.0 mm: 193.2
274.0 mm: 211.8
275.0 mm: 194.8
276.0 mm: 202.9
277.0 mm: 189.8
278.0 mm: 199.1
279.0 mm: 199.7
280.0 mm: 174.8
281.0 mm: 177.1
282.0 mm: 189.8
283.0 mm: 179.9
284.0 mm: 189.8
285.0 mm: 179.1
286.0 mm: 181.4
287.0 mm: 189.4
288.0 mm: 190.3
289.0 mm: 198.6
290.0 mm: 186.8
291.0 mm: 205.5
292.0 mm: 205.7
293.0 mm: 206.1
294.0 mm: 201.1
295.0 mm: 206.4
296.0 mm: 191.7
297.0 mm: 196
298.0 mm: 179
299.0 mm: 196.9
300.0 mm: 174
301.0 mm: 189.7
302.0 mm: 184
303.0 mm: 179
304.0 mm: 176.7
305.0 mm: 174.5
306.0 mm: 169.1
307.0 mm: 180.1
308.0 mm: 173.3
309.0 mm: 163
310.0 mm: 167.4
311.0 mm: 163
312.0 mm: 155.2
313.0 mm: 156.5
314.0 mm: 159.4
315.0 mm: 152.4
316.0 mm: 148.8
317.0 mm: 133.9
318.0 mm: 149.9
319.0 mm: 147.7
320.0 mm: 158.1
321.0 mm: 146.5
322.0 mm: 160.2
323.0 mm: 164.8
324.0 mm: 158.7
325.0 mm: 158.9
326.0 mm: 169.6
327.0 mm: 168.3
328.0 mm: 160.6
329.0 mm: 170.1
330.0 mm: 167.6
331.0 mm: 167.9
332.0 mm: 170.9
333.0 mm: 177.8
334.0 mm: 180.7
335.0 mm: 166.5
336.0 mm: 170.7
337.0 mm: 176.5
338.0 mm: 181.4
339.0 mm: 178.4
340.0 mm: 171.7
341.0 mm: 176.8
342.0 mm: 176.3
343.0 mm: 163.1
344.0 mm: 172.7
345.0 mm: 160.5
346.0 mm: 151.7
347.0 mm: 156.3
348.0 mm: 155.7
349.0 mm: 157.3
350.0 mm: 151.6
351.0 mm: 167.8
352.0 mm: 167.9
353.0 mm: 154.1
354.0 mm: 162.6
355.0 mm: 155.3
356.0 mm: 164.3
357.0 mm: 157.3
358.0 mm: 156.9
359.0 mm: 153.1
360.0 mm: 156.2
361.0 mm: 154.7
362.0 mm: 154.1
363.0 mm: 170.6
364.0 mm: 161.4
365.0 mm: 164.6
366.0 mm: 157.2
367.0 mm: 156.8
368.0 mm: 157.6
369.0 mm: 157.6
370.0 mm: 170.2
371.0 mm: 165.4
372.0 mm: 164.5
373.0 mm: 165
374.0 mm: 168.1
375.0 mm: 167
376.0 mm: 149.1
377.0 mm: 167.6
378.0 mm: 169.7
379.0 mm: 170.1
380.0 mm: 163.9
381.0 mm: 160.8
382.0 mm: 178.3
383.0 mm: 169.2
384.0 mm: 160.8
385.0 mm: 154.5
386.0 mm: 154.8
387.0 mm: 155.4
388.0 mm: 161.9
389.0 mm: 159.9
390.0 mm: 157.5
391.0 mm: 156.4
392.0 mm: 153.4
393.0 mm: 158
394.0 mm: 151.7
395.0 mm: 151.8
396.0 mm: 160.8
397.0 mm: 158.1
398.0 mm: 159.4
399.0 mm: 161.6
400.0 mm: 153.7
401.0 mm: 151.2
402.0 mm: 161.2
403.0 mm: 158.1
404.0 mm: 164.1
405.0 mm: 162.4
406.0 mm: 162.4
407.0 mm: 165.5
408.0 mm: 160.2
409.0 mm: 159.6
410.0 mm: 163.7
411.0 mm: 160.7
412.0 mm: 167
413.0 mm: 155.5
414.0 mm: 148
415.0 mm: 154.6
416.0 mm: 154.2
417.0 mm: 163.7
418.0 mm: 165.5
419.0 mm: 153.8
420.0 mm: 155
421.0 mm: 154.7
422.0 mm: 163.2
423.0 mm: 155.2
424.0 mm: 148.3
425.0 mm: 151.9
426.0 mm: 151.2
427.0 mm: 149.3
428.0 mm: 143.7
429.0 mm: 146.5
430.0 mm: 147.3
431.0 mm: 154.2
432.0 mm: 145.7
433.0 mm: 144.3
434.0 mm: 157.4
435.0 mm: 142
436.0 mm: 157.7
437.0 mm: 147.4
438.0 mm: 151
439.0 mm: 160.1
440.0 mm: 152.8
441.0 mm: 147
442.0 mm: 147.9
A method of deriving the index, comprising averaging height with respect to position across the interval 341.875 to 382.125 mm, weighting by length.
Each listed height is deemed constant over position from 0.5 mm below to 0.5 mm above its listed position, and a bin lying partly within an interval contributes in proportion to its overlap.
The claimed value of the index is 162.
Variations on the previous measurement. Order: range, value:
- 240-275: 213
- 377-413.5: 160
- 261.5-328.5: 182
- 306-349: 164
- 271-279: 198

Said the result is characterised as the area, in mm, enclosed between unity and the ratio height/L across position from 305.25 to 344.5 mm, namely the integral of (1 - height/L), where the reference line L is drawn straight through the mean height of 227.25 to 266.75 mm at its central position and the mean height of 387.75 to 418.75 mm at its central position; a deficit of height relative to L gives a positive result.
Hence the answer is 4.7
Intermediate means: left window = 216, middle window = 165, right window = 159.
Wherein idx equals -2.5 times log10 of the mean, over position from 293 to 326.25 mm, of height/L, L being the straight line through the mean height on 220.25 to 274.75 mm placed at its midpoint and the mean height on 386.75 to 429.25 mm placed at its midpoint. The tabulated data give 0.14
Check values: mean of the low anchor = 215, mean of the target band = 170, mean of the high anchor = 157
